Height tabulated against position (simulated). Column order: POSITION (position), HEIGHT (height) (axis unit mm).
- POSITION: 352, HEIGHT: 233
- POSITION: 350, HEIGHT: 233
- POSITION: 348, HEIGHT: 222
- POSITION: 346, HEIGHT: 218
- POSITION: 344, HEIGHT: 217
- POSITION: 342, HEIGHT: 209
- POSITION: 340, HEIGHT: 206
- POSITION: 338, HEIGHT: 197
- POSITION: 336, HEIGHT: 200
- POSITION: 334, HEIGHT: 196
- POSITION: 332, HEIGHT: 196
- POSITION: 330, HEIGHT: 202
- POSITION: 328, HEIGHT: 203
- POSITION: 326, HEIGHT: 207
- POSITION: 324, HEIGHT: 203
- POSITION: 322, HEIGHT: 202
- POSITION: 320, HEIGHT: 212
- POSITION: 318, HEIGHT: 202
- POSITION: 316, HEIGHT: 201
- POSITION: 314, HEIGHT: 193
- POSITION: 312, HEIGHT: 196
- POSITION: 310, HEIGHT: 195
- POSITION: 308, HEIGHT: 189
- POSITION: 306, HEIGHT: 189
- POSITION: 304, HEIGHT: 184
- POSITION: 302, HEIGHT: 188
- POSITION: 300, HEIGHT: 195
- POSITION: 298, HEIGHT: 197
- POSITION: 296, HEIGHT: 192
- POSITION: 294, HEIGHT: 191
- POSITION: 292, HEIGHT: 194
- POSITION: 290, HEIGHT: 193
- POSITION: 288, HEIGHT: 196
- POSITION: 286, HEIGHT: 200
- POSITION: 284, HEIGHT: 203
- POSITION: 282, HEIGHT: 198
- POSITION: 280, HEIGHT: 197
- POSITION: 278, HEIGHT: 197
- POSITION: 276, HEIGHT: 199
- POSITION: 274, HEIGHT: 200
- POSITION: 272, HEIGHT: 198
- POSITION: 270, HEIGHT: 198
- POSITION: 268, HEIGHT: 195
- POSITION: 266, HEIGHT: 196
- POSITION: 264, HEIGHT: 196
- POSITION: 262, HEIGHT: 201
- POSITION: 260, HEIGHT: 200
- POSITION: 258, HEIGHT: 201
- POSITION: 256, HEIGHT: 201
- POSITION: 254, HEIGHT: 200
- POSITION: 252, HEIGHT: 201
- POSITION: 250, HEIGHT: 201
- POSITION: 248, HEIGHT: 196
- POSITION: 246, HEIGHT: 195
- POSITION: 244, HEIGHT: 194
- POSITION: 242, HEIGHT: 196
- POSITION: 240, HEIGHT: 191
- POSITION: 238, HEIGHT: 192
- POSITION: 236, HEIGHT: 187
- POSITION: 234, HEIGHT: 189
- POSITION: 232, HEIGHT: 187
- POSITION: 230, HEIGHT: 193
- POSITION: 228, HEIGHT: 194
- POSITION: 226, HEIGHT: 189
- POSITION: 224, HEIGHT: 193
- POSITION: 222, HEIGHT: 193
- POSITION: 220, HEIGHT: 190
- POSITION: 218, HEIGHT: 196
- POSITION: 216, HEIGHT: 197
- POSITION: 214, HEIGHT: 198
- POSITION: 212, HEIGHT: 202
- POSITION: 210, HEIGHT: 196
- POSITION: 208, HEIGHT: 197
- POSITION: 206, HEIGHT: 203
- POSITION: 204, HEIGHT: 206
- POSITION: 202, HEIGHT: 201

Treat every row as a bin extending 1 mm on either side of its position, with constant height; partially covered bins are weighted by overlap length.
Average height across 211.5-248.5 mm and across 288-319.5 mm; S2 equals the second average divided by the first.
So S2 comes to 1.0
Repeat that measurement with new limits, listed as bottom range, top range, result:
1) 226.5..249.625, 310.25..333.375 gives 1.05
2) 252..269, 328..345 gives 1.02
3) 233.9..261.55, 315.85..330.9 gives 1.04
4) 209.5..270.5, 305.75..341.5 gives 1.02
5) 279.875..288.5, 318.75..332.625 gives 1.02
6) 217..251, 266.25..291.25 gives 1.03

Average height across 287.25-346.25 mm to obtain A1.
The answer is 199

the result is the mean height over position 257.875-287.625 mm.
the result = 198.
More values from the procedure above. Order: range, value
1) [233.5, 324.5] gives 196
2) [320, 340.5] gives 202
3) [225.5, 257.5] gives 194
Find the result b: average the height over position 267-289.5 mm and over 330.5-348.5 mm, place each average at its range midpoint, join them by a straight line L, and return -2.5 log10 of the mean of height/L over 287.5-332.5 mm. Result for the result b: 0.032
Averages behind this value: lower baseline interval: 198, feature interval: 197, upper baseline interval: 206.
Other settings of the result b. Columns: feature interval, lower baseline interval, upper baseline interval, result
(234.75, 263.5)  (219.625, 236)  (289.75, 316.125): -0.03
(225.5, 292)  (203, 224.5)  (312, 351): 0.02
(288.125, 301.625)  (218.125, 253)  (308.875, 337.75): 0.02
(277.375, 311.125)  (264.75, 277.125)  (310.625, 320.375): 0.03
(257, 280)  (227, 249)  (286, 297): -0.03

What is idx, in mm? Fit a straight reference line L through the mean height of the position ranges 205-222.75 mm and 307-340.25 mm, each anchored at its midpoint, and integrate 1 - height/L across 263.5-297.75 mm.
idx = 0.4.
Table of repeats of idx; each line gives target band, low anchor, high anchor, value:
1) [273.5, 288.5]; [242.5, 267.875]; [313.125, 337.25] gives 0.1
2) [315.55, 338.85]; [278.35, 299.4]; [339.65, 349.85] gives 0.9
